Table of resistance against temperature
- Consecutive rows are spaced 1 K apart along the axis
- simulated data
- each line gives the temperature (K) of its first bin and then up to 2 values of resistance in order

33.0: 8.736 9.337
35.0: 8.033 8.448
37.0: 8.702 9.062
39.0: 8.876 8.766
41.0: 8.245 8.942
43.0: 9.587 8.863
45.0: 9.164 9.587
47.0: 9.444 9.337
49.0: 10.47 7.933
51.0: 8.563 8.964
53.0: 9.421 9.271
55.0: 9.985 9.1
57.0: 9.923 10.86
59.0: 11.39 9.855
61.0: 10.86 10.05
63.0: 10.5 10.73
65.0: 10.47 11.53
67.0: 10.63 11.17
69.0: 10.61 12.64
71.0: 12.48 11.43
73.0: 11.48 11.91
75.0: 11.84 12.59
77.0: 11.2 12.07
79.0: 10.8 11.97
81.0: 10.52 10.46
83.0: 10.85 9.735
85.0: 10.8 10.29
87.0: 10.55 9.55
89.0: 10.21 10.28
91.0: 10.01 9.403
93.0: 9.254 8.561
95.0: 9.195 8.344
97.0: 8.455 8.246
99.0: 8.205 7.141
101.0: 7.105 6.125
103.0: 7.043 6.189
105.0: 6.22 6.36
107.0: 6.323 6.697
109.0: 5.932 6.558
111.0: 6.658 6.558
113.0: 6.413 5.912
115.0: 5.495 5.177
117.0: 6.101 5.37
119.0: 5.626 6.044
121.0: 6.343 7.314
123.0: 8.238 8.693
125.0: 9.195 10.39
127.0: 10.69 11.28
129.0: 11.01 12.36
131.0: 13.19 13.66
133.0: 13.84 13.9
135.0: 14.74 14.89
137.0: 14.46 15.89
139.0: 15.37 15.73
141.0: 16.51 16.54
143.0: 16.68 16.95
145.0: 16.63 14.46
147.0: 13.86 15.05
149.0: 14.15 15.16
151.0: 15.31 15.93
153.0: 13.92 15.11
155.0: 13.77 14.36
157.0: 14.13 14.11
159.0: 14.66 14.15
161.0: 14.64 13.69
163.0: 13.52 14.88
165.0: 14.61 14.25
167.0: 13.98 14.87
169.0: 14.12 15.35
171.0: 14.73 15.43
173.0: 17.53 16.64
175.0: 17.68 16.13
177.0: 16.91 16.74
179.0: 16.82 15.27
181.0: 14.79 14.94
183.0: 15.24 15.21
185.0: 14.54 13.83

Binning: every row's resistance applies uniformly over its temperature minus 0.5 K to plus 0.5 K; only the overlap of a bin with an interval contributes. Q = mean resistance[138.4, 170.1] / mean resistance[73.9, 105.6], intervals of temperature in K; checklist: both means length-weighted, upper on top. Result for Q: 1.57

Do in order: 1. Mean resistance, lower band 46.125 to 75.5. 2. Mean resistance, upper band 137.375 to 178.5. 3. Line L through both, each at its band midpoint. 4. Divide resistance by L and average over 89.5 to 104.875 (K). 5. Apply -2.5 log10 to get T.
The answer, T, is 0.43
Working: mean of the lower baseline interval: 10.4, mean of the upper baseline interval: 15.2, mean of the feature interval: 8.19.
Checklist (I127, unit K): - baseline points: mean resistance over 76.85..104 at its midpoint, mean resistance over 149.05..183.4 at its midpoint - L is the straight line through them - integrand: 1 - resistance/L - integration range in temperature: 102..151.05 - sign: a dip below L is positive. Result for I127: 7.2 K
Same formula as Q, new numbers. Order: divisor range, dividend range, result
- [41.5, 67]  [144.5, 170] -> 1.48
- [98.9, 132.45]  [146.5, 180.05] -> 1.96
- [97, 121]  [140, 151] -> 2.42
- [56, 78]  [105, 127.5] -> 0.62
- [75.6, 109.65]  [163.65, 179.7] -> 1.74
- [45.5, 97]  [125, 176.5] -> 1.41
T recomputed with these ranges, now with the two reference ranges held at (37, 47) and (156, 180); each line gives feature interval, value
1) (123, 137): 0.108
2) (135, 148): -0.127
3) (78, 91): 0.055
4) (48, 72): -0.044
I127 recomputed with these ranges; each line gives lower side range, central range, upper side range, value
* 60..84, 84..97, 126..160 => 2.6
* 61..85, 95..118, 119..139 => 9.3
